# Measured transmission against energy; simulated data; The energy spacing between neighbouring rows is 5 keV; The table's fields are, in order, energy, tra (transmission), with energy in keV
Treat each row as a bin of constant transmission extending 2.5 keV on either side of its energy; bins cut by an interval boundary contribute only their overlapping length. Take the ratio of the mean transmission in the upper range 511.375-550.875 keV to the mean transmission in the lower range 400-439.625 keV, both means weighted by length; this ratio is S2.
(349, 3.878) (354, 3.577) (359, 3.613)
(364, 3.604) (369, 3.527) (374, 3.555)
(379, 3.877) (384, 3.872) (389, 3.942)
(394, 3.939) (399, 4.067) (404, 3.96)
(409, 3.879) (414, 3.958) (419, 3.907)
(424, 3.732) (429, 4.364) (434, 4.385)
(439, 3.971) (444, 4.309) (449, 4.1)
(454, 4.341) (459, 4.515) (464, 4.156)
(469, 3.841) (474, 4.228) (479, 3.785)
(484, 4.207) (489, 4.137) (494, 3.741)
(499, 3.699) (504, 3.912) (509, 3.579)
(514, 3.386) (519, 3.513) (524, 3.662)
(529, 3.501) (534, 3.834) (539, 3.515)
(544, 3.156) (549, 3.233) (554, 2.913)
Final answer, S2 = 0.9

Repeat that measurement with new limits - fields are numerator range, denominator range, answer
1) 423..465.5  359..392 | 1.13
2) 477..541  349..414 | 0.98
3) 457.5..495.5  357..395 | 1.09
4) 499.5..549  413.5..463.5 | 0.85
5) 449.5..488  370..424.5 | 1.07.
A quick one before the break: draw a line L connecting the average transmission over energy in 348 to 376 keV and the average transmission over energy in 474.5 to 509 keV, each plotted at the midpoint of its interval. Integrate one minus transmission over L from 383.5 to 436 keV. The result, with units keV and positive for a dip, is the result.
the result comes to -3.9 keV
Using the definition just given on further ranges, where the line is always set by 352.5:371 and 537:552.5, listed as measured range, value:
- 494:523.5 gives -2.66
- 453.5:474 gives -4.78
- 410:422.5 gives -1.51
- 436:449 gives -2.64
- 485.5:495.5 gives -1.85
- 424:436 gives -2.68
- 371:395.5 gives -1.95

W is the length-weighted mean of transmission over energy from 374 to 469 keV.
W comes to 4.05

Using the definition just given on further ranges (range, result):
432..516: 4.02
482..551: 3.65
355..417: 3.81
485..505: 3.89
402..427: 3.9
